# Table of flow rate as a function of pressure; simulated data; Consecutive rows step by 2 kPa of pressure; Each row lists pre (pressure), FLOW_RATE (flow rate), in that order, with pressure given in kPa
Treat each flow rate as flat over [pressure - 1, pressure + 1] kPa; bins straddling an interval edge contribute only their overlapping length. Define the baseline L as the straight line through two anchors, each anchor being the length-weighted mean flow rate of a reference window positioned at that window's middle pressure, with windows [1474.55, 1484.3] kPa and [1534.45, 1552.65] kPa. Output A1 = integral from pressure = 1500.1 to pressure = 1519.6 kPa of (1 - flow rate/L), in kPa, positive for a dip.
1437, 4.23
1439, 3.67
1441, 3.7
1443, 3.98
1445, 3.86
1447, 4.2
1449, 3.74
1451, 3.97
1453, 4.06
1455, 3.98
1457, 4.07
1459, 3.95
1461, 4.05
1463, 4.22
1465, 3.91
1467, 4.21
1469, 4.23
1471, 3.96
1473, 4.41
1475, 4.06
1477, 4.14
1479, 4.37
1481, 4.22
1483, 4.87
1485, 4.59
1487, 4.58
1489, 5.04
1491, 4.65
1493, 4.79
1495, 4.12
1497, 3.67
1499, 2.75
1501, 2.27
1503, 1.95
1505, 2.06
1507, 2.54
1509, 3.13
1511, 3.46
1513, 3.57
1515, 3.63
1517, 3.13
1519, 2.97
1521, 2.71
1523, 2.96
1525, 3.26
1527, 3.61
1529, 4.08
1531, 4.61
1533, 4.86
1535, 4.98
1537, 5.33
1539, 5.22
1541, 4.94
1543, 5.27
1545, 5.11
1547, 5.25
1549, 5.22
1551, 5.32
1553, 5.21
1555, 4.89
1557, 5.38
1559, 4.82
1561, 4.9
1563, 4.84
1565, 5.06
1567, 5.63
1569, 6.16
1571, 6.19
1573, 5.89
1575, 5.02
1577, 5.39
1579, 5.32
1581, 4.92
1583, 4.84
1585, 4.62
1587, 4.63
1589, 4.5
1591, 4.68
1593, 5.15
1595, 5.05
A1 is 7.7 kPa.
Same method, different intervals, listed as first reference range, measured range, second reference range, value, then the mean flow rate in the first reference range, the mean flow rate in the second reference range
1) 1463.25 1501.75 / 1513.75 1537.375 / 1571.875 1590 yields 3.88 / 4.16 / 5.02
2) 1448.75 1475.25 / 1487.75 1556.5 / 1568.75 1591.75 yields 9.07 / 4.07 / 5.15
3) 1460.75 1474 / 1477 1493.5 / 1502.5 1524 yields -4.21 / 4.15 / 2.94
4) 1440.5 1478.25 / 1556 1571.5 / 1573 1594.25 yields -1.72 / 4.04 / 4.95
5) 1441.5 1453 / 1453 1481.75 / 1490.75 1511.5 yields -3.75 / 3.95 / 3.16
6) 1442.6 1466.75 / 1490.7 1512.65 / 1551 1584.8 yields 6.48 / 4.01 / 5.26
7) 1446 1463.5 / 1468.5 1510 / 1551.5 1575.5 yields 5.52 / 4.02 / 5.34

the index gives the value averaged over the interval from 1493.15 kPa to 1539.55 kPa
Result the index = 3.52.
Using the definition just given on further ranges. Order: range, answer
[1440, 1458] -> 3.95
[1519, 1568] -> 4.69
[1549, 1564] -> 5.06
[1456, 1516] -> 3.85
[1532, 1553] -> 5.15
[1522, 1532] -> 3.7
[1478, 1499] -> 4.41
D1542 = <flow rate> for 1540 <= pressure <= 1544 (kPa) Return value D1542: 5.11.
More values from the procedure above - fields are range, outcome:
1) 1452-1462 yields 4.02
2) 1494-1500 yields 3.51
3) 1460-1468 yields 4.1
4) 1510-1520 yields 3.35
